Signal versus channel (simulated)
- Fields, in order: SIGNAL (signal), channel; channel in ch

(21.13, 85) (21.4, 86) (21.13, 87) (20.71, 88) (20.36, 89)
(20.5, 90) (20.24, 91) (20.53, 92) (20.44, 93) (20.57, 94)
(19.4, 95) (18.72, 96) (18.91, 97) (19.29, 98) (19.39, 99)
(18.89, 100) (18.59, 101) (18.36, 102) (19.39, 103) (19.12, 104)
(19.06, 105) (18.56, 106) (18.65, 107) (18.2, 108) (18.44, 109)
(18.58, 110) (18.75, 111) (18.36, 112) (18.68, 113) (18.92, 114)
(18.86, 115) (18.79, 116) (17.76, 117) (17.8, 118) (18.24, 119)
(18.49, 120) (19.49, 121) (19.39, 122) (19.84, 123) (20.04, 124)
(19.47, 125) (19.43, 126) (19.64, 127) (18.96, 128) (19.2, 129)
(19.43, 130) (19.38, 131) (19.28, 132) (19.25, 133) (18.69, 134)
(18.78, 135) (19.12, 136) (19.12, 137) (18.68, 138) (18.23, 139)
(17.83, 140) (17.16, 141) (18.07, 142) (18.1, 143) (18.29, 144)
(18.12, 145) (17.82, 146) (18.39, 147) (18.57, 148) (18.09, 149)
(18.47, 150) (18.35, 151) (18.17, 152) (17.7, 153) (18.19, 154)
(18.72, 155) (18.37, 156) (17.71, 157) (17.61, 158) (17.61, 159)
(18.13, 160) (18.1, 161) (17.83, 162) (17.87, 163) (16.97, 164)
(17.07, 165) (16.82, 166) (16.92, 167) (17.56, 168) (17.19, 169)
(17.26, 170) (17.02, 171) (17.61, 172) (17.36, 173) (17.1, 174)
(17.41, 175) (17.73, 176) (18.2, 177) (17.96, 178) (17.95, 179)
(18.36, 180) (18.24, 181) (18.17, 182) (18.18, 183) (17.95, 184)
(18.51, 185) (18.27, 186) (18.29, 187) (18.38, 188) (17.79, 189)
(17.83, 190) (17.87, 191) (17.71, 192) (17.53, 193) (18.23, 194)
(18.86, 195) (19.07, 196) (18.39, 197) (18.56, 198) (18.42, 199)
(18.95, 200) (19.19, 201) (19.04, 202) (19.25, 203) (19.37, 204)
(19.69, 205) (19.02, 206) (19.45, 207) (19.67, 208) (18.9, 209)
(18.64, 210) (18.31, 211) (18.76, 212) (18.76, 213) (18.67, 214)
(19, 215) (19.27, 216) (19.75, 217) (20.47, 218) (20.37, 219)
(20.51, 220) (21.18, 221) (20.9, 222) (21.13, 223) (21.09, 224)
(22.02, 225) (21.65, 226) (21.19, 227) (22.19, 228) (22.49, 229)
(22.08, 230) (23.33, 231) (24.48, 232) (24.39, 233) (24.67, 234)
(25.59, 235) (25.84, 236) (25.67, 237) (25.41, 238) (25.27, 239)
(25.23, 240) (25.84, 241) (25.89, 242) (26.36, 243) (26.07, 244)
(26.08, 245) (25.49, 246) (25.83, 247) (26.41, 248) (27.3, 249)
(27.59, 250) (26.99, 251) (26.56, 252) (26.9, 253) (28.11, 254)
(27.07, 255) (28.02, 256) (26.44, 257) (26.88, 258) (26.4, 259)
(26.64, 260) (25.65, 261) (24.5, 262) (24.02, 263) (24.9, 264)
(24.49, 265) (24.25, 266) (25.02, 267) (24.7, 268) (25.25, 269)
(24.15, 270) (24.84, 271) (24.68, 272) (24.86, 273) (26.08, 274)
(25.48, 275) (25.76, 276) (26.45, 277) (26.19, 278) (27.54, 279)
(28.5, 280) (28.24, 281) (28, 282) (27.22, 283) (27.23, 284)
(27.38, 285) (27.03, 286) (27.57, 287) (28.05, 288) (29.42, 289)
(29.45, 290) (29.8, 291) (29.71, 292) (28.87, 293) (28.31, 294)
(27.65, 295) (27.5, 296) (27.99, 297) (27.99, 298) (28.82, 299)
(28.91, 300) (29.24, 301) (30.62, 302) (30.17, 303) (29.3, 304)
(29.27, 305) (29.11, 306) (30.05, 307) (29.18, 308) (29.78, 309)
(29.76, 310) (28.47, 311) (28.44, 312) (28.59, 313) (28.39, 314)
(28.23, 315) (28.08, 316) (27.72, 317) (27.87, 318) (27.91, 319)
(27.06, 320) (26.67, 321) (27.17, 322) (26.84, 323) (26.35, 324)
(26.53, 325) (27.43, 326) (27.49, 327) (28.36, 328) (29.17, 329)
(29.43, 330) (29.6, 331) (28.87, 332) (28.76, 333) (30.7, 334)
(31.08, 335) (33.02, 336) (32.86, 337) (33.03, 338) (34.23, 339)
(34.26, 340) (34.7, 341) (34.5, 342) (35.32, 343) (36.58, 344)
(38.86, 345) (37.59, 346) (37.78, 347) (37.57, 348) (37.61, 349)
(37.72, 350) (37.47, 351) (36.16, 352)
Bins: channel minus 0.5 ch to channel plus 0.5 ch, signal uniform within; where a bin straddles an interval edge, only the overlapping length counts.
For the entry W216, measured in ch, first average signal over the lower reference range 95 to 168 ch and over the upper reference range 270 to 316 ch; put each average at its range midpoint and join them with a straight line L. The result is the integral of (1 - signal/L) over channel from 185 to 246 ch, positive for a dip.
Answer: 6.7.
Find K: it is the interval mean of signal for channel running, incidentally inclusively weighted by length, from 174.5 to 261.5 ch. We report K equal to 21.6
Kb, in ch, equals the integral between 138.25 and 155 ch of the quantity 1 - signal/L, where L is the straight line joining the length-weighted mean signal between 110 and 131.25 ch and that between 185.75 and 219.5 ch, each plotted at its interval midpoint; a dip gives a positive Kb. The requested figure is 0.71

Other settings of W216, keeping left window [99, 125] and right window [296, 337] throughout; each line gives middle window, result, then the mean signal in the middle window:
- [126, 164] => 3.68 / 18.4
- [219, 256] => 0.55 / 24.6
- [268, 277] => 0.48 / 25.2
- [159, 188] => 5.41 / 17.7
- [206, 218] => 2.32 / 19.1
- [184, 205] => 3.98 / 18.5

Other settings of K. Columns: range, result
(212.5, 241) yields 22.3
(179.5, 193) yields 18.1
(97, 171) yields 18.5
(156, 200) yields 17.9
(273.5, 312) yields 28.3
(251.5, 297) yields 26.7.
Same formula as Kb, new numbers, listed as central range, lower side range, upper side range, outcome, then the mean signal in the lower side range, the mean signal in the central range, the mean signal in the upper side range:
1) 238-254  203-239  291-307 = -1.71 ch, 21.3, 26.3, 29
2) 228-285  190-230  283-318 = -3.79 ch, 19.6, 25.8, 28.7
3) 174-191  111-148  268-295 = 2.84 ch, 18.8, 18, 27.1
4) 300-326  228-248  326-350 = 2.19 ch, 25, 28.4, 33.1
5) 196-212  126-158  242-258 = 2.92 ch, 18.5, 19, 26.7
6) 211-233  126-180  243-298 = 2.13 ch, 18.1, 20.9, 26.7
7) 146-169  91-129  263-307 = 3.70 ch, 19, 17.9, 27.3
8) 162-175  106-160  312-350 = 2.22 ch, 18.6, 17.3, 31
